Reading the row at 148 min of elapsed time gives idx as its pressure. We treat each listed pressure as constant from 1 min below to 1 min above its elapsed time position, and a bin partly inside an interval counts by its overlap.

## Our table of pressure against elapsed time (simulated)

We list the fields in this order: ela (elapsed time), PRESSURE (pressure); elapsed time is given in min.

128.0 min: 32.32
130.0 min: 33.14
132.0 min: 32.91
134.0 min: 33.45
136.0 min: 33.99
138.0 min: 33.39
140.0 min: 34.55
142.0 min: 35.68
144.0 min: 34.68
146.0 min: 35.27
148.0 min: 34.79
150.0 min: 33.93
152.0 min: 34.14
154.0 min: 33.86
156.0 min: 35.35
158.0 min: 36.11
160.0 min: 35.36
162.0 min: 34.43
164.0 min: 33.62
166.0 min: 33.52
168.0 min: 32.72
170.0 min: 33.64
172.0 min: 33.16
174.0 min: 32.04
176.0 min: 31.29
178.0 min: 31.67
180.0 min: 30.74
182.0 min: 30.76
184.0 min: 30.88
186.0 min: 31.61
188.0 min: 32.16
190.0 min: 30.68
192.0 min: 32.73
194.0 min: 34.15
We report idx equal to 34.79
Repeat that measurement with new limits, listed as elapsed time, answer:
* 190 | 30.68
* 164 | 33.62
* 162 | 34.43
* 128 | 32.32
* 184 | 30.88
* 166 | 33.52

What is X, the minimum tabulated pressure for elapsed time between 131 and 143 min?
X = 32.91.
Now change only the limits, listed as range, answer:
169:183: 30.74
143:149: 34.68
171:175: 32.04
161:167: 33.52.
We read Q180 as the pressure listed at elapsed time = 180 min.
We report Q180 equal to 30.74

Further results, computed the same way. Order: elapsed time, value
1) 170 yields 33.64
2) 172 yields 33.16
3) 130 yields 33.14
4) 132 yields 32.91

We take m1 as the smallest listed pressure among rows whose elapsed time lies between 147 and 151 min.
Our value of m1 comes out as 33.93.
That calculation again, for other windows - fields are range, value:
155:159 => 35.35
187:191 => 30.68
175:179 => 31.29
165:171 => 32.72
